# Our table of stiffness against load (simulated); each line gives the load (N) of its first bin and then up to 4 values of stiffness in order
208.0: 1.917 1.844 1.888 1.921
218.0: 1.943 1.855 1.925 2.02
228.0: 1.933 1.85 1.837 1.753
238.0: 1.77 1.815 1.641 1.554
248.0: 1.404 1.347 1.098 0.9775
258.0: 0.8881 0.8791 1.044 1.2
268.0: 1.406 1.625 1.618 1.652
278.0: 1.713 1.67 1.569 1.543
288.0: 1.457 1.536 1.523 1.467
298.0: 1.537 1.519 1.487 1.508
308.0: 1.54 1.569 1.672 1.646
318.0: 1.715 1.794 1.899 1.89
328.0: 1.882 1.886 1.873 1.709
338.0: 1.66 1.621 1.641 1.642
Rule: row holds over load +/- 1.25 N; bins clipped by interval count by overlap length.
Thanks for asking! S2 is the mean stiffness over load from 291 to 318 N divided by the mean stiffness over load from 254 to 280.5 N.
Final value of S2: 1.18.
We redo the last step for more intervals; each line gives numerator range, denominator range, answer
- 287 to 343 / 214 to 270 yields 1.07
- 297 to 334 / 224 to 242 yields 0.91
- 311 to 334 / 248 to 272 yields 1.52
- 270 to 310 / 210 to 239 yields 0.83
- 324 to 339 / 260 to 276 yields 1.34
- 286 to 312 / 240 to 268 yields 1.21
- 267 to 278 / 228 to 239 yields 0.88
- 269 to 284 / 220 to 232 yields 0.85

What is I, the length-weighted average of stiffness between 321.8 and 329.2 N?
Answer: 1.89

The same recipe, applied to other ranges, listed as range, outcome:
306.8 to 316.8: 1.61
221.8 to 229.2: 1.96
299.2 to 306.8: 1.51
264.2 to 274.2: 1.46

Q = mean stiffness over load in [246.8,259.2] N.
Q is 1.14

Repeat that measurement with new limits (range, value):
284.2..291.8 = 1.51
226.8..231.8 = 1.89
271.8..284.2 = 1.64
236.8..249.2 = 1.64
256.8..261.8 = 0.885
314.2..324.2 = 1.76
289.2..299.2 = 1.52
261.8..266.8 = 1.13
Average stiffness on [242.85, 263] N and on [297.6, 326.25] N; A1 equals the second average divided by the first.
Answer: 1.4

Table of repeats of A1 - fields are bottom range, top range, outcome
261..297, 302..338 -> 1.15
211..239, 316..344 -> 0.94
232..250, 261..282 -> 0.88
